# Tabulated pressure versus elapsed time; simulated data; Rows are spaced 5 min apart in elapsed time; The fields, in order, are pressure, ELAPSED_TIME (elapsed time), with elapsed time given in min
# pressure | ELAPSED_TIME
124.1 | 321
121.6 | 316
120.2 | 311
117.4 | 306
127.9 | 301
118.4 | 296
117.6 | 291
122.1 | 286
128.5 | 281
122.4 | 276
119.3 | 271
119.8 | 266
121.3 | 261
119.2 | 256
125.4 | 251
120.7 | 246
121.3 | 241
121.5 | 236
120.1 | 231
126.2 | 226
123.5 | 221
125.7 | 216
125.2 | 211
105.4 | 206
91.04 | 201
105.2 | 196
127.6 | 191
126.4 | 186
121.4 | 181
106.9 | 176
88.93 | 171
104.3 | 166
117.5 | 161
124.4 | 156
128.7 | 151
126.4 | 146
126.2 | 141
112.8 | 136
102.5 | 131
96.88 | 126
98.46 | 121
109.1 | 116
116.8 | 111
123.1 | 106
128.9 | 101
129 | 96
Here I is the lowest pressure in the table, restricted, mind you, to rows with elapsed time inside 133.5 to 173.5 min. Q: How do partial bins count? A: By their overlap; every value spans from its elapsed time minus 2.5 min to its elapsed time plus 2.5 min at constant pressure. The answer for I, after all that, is 88.93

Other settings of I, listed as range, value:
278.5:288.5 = 122.1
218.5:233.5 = 120.1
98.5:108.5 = 123.1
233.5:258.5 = 119.2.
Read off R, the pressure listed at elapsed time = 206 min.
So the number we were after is 105.4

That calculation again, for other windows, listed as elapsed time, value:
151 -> 128.7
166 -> 104.3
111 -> 116.8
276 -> 122.4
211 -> 125.2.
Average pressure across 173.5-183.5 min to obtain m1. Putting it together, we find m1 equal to 114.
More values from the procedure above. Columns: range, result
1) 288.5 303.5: 121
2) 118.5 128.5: 97.7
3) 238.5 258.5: 122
